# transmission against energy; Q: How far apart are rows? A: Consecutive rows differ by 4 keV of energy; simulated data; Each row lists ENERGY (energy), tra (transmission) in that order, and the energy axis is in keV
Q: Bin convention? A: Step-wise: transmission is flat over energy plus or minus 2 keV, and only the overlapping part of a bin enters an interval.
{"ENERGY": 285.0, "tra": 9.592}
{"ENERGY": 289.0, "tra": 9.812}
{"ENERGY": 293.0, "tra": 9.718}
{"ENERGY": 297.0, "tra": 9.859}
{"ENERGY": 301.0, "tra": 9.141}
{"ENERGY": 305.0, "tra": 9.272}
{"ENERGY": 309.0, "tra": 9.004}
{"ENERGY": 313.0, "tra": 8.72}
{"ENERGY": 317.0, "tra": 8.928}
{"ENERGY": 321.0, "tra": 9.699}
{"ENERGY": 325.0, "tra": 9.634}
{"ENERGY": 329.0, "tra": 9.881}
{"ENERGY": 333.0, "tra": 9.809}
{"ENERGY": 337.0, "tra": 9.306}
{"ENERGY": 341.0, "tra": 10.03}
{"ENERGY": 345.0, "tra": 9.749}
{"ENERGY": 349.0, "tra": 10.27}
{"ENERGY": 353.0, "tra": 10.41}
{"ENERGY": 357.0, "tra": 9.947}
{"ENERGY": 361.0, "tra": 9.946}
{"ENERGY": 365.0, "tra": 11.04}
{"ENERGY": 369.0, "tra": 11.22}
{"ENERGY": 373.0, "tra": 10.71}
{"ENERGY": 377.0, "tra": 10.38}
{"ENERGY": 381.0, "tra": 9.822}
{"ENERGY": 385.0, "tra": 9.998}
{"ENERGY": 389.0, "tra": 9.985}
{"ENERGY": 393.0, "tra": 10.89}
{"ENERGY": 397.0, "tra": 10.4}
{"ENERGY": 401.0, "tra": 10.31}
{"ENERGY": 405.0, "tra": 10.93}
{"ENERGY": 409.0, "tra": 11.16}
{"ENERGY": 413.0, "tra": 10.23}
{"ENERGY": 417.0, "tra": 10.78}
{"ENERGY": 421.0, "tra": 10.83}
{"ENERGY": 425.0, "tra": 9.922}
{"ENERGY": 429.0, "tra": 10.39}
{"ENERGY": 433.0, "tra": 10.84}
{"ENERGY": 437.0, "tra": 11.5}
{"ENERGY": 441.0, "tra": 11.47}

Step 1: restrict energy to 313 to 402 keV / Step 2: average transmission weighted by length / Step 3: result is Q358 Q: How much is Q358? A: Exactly 10.1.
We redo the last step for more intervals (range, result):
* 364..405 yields 10.5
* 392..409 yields 10.7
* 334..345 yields 9.7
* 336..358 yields 9.98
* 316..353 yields 9.76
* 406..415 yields 10.7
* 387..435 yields 10.6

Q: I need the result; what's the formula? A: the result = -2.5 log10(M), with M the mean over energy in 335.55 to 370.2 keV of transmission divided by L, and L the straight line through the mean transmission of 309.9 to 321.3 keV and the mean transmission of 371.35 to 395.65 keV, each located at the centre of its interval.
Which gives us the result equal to -0.05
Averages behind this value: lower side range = 9.02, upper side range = 10.3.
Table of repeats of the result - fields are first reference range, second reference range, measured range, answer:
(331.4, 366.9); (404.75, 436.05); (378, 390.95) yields 0.04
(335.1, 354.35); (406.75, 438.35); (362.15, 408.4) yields -0.02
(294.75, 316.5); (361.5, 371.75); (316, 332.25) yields 0.01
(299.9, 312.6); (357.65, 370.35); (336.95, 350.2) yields 0.02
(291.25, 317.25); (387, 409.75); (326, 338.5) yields 0.00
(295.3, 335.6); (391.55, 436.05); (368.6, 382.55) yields -0.04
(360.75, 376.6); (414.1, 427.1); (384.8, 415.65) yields 0.01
